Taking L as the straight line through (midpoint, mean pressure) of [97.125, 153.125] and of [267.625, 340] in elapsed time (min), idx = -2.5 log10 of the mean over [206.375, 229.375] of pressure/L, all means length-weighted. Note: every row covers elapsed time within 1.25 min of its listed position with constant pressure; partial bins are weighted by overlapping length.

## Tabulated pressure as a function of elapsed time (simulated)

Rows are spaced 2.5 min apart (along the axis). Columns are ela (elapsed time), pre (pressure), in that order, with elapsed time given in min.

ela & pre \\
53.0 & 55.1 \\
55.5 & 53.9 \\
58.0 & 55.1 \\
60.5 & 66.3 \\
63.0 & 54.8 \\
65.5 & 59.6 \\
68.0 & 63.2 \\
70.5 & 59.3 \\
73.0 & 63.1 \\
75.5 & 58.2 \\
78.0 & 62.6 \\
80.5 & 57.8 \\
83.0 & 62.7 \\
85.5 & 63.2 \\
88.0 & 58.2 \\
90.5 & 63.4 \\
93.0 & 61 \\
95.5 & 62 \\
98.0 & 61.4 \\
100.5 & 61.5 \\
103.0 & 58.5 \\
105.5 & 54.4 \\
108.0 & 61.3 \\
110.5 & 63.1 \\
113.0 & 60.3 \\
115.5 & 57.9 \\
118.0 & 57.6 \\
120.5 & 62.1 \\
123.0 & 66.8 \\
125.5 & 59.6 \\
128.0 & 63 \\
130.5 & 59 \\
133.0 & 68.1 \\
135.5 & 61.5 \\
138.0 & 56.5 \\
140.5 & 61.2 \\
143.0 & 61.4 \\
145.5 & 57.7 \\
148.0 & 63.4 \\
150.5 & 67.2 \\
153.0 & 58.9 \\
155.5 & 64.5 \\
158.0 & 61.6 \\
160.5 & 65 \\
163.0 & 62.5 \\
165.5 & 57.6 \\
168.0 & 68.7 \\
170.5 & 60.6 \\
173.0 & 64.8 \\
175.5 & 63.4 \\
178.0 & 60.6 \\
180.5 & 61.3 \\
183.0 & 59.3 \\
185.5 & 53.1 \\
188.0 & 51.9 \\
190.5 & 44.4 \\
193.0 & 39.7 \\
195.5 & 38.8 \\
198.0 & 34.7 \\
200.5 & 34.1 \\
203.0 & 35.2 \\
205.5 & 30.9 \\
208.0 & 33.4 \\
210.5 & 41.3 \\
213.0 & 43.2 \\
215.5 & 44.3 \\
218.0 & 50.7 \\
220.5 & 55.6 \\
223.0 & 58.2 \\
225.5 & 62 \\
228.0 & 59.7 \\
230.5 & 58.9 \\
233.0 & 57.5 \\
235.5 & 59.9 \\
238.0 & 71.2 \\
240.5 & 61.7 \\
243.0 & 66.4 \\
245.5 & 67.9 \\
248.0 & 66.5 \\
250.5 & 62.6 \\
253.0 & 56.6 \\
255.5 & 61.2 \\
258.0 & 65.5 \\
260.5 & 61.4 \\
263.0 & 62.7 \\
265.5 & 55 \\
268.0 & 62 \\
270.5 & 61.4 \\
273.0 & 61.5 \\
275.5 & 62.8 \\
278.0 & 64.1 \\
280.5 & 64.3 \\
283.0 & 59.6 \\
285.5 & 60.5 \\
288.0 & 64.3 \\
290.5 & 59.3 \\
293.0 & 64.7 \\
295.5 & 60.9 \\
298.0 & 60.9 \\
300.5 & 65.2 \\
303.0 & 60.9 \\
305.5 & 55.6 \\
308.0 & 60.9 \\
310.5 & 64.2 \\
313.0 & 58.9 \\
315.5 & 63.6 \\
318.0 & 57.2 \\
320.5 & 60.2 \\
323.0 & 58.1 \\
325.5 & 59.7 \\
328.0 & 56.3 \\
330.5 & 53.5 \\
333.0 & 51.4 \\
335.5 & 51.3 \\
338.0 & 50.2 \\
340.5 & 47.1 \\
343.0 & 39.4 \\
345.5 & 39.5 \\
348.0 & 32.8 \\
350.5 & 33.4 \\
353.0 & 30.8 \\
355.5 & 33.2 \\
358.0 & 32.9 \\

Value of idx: 0.21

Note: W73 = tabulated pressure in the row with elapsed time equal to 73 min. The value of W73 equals 63.1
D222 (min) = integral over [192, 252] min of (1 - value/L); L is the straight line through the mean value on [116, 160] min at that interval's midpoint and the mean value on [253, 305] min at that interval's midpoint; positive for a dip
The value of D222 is 9.9 min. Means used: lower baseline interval 61.8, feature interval 51.5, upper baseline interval 61.7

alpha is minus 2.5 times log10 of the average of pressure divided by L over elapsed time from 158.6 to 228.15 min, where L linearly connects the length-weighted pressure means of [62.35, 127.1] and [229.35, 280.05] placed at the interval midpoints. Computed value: 0.20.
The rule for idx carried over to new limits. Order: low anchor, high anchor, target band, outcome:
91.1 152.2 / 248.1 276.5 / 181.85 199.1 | 0.31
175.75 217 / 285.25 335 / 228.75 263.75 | -0.22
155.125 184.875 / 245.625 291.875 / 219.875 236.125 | 0.06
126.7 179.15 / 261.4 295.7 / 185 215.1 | 0.48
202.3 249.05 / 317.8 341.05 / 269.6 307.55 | -0.14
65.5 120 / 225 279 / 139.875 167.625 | -0.02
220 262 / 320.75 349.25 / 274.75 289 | -0.11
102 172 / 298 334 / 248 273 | -0.03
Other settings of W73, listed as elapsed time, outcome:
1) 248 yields 66.5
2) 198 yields 34.7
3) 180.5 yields 61.3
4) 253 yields 56.6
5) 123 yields 66.8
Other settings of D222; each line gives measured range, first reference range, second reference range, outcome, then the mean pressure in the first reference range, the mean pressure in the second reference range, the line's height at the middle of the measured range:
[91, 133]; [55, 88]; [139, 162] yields 0.2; 60.1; 62.3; 61.2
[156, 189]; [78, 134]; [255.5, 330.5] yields 0.0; 61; 61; 61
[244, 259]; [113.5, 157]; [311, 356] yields -2.5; 61.5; 49.2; 54.3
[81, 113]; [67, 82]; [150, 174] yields 0.3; 60.7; 63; 61.3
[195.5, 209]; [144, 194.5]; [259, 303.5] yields 5.8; 59.2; 61.8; 60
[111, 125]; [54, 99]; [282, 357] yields -0.4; 60.3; 53.7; 59.2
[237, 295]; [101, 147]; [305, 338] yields -4.3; 60.6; 57.5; 58.4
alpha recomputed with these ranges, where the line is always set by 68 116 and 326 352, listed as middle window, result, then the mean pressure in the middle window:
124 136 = -0.07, 62.4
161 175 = -0.13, 63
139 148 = -0.05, 60.5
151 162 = -0.11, 62.8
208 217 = 0.26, 41.8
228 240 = -0.18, 61.6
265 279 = -0.23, 61.4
